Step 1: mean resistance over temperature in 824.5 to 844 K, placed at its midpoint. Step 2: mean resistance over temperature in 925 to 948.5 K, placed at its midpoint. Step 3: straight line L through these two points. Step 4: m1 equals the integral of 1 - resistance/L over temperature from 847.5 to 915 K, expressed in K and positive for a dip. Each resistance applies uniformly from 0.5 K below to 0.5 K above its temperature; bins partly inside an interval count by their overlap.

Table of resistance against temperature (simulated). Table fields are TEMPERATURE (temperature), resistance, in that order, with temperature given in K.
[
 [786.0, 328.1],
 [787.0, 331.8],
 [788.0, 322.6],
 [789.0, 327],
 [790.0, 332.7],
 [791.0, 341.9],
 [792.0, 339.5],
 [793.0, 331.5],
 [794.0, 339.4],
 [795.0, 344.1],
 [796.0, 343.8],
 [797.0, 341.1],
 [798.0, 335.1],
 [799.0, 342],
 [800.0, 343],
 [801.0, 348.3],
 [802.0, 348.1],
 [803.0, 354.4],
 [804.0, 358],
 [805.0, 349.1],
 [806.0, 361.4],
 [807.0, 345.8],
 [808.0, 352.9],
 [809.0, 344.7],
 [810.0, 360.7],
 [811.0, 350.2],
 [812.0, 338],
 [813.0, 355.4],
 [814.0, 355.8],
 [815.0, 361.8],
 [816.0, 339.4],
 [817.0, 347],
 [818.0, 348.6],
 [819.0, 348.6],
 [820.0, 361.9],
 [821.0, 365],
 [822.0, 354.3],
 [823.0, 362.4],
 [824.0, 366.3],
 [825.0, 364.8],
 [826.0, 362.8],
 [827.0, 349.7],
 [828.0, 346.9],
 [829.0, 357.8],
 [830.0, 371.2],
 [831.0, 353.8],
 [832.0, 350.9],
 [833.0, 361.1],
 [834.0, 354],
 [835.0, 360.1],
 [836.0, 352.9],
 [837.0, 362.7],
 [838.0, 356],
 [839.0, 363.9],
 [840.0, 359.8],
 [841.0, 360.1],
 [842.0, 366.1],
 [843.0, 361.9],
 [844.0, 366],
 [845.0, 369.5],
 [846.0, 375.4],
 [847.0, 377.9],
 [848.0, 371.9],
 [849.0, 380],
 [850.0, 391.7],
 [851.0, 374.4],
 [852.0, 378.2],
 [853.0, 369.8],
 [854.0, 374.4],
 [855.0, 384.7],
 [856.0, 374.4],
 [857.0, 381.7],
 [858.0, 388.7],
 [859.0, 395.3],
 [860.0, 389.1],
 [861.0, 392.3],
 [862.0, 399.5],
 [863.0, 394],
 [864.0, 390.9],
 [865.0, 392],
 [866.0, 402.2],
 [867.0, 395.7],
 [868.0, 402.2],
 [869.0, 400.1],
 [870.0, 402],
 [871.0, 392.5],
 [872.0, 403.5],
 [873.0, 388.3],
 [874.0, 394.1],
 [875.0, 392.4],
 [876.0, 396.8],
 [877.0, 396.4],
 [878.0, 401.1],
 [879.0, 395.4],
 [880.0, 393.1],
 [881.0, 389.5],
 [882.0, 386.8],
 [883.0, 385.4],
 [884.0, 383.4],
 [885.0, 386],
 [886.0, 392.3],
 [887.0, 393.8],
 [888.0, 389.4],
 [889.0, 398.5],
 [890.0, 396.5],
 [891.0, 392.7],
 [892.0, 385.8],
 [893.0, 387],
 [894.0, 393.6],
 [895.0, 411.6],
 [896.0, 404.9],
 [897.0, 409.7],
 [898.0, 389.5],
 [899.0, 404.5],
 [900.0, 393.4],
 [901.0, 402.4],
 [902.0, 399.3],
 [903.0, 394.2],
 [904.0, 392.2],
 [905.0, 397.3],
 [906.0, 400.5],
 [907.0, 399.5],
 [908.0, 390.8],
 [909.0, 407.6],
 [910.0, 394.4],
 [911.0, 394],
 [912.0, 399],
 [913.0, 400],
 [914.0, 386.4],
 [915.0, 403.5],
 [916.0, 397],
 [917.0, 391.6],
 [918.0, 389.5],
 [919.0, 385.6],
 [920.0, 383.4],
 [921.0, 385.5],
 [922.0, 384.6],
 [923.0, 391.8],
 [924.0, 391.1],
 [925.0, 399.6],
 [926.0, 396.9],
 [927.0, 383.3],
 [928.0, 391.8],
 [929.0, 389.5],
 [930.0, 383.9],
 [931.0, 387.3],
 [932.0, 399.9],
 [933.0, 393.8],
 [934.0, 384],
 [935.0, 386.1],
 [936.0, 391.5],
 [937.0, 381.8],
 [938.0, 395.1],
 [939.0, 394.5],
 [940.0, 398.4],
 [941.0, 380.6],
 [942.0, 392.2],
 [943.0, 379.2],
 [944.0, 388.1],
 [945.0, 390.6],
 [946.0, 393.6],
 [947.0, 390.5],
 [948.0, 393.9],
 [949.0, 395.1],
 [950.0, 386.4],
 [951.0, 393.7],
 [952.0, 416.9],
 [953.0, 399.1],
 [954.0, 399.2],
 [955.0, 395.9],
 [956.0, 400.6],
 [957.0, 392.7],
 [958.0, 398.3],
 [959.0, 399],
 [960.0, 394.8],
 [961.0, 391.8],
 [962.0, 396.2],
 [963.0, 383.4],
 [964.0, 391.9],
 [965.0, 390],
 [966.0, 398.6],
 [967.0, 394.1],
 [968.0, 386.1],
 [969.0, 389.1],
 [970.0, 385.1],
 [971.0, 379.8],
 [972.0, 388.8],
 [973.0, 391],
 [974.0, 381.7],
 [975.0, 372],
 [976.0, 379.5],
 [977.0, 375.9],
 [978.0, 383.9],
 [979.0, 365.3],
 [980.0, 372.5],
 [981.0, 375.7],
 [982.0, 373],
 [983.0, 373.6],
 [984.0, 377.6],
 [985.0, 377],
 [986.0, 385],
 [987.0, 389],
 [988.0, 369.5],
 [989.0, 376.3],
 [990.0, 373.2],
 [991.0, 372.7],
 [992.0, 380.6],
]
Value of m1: -3.5 K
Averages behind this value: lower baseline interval 359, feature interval 393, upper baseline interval 390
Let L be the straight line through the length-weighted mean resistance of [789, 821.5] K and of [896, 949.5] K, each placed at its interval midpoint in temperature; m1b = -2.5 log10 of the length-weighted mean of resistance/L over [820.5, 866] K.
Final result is -0.03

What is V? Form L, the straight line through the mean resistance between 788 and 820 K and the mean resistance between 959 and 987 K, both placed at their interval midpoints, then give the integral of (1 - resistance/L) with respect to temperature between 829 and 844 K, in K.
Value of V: -0.3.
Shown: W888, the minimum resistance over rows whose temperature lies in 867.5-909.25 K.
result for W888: 383.4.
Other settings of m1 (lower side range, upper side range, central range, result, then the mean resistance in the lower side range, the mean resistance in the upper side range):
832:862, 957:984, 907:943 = -1.06 K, 372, 385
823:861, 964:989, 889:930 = -2.15 K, 369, 382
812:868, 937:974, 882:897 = -0.57 K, 369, 392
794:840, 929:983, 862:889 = -1.89 K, 353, 389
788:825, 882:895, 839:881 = -1.04 K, 348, 391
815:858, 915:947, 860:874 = -0.89 K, 364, 390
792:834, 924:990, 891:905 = -0.91 K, 352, 388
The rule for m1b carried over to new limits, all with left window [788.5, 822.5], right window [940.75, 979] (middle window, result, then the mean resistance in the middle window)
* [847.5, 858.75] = -0.06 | 379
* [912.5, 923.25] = -0.03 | 391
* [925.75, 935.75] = -0.02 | 390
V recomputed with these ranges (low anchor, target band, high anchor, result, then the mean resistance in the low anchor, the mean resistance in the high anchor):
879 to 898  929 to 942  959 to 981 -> 0.0 K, 393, 385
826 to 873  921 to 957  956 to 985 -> -0.9 K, 376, 385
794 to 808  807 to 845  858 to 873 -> 1.0 K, 347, 396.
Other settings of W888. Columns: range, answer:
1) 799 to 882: 338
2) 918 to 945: 379.2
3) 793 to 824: 331.5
